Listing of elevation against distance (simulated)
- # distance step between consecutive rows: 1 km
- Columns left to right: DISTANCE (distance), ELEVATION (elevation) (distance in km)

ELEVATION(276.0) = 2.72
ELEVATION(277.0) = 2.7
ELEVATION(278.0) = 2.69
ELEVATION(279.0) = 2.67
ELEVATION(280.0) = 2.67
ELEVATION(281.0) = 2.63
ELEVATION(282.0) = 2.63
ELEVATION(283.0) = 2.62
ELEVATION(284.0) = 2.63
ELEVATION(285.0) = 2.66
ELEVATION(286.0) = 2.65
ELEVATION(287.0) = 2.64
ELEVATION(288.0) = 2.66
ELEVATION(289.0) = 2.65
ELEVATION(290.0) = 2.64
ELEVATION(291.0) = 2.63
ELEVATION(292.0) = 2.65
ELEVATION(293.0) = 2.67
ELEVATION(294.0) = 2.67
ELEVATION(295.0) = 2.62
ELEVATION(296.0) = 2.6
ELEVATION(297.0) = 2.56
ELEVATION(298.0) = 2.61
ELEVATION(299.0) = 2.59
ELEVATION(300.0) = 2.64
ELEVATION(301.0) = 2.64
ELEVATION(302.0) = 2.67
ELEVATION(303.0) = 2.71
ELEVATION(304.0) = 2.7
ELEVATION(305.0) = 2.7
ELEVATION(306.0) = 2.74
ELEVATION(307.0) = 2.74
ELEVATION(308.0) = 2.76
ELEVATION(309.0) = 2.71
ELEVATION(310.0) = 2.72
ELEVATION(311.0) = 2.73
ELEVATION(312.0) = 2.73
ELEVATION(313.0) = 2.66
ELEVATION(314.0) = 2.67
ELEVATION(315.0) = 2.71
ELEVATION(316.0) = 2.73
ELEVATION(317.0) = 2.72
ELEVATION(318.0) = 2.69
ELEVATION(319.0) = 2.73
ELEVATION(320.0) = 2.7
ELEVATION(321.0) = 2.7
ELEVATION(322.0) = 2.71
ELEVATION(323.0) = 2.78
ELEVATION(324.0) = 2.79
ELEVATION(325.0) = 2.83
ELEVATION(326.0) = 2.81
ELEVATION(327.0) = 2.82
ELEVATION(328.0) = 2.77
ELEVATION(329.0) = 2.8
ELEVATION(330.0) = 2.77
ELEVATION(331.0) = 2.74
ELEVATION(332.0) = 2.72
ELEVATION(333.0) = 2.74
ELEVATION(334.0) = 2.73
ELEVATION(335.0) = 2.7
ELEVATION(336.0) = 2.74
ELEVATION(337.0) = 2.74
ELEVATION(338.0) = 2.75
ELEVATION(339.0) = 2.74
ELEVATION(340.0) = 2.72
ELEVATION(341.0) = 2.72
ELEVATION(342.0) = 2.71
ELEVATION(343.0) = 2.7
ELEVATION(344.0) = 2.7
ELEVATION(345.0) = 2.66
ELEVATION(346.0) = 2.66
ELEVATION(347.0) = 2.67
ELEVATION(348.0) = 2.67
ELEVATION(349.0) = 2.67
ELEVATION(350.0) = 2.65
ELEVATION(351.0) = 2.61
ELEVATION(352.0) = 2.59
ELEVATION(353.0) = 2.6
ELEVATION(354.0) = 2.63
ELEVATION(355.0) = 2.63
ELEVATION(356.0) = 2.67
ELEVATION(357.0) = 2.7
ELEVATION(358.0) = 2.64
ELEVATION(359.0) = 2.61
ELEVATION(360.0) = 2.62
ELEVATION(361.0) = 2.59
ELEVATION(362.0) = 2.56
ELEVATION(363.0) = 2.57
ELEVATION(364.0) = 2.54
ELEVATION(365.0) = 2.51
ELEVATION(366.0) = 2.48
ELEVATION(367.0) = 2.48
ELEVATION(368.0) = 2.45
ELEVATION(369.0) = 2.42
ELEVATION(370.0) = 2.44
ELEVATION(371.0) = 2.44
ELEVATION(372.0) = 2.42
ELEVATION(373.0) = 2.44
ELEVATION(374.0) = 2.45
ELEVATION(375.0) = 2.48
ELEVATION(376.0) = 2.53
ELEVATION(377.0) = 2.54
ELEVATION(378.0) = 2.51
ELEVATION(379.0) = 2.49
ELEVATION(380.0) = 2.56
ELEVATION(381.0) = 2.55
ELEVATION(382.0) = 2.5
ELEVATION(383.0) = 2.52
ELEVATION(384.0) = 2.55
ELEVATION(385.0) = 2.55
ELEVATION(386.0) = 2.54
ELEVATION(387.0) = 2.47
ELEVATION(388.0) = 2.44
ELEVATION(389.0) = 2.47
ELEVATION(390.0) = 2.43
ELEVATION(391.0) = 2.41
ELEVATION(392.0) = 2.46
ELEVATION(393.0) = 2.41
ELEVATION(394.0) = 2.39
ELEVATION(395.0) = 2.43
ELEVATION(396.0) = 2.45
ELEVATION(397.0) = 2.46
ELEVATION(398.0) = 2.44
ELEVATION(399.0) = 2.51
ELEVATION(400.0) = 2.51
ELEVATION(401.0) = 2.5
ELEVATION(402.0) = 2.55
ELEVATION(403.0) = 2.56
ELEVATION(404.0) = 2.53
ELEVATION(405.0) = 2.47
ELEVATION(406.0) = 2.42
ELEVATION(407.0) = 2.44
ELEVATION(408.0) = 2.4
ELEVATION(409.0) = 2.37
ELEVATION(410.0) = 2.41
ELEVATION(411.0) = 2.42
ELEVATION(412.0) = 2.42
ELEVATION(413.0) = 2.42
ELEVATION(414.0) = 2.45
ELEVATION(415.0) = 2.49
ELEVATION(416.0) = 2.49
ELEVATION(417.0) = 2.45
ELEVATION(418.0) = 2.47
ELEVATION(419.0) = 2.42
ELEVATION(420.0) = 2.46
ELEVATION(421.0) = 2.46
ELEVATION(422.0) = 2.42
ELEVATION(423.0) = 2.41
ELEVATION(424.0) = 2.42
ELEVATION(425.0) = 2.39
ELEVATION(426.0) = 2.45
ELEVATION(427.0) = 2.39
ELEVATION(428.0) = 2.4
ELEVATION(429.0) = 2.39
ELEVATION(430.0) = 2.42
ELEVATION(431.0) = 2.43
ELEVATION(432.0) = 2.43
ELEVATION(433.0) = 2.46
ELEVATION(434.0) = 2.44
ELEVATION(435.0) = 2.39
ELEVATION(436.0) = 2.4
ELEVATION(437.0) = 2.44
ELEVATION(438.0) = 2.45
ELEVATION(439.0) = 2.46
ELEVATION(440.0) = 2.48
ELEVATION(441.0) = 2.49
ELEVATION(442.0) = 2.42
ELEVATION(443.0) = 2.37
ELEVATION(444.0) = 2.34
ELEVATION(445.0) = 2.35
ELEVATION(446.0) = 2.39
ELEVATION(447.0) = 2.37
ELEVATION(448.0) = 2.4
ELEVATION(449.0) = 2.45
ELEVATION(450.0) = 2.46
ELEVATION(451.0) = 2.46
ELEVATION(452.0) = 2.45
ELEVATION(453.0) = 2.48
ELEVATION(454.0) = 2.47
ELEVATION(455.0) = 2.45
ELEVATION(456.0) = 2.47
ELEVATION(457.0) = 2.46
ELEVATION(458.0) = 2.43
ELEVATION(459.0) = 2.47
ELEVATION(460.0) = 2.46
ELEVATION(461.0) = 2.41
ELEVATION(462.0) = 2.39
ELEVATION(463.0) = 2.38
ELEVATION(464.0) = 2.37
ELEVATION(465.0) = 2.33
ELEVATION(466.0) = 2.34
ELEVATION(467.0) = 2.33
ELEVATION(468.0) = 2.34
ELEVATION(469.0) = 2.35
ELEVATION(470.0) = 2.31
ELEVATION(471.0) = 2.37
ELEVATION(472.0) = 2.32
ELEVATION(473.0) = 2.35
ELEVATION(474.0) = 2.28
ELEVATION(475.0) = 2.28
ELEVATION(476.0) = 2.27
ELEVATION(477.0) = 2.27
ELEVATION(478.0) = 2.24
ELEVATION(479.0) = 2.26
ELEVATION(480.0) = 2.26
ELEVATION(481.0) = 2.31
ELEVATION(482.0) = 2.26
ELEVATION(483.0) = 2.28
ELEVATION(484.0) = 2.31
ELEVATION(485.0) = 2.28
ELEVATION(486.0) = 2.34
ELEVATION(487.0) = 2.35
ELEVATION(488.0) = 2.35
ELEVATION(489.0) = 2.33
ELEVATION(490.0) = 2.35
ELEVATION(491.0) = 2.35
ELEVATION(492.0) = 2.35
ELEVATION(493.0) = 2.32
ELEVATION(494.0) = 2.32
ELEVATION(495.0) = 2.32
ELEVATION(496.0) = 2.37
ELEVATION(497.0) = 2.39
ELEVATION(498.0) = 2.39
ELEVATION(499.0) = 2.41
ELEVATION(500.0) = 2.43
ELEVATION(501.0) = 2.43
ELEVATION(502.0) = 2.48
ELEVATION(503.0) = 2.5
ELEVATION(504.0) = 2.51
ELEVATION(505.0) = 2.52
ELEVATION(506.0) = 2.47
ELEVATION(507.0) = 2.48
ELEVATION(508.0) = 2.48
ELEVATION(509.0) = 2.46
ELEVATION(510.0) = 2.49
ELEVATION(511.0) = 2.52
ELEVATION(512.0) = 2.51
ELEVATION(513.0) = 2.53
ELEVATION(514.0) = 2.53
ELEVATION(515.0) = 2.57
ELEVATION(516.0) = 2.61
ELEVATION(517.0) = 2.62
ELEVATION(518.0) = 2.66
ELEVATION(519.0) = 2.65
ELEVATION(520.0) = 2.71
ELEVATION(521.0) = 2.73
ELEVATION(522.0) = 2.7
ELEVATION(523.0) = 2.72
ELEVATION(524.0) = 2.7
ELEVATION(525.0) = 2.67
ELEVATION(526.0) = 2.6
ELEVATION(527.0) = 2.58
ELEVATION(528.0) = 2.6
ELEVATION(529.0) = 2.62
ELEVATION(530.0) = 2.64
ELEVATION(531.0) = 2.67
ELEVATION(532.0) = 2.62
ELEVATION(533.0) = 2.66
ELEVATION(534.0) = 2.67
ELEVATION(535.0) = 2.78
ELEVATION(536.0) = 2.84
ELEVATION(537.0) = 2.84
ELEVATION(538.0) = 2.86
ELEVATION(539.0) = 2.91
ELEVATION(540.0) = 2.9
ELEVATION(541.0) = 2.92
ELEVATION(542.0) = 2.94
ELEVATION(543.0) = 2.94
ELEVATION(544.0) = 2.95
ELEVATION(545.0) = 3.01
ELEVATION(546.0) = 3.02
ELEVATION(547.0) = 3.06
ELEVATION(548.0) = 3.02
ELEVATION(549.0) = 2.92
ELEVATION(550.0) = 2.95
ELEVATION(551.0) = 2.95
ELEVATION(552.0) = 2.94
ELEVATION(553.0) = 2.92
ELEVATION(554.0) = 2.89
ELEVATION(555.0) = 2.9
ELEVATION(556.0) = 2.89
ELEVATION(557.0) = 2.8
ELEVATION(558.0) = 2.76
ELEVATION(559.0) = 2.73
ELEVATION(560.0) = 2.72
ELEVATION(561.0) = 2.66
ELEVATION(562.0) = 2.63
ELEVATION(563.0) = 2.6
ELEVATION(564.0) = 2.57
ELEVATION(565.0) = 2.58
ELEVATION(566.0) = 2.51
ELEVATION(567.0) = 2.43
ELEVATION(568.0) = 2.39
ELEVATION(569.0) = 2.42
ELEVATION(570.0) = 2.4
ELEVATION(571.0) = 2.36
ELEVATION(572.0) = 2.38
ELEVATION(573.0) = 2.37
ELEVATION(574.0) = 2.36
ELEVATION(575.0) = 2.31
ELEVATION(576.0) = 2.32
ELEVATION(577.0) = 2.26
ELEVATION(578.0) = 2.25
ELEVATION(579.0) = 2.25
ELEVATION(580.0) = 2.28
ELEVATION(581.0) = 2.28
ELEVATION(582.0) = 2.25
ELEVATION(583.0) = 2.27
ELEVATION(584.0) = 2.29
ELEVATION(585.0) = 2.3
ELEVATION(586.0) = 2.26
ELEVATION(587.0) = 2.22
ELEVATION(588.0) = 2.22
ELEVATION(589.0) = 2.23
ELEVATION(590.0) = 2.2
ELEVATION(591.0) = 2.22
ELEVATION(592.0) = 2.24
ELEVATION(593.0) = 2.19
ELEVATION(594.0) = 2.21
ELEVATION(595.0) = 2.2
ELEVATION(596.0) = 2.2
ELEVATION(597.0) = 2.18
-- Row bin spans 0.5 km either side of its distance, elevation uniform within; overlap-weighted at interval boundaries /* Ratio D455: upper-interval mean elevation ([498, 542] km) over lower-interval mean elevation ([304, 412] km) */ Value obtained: 1.01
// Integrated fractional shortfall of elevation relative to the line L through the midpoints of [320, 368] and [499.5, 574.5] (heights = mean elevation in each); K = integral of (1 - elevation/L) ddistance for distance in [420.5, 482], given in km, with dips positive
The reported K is 6.5 km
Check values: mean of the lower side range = 2.68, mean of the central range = 2.39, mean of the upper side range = 2.67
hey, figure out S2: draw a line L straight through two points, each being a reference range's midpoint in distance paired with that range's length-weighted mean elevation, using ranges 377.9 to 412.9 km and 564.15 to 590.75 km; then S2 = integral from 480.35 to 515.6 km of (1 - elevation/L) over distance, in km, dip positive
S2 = -0.3 km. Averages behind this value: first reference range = 2.47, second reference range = 2.32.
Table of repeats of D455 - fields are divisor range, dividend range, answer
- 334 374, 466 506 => 0.90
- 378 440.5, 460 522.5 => 0.98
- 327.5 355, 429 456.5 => 0.90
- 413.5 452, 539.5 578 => 1.11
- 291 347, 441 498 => 0.87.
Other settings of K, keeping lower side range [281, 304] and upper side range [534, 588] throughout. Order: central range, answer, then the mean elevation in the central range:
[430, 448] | 1.5 km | 2.42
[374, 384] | 0.4 km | 2.52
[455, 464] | 0.7 km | 2.43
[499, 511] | 0.7 km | 2.48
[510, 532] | 0.1 km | 2.62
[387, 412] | 1.7 km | 2.45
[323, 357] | -1.0 km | 2.71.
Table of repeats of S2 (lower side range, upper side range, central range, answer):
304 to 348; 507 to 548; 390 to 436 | 4.7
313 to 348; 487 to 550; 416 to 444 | 2.5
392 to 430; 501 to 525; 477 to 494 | 1.5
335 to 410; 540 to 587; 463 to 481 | 1.9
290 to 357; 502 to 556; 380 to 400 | 1.7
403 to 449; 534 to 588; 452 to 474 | 0.8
